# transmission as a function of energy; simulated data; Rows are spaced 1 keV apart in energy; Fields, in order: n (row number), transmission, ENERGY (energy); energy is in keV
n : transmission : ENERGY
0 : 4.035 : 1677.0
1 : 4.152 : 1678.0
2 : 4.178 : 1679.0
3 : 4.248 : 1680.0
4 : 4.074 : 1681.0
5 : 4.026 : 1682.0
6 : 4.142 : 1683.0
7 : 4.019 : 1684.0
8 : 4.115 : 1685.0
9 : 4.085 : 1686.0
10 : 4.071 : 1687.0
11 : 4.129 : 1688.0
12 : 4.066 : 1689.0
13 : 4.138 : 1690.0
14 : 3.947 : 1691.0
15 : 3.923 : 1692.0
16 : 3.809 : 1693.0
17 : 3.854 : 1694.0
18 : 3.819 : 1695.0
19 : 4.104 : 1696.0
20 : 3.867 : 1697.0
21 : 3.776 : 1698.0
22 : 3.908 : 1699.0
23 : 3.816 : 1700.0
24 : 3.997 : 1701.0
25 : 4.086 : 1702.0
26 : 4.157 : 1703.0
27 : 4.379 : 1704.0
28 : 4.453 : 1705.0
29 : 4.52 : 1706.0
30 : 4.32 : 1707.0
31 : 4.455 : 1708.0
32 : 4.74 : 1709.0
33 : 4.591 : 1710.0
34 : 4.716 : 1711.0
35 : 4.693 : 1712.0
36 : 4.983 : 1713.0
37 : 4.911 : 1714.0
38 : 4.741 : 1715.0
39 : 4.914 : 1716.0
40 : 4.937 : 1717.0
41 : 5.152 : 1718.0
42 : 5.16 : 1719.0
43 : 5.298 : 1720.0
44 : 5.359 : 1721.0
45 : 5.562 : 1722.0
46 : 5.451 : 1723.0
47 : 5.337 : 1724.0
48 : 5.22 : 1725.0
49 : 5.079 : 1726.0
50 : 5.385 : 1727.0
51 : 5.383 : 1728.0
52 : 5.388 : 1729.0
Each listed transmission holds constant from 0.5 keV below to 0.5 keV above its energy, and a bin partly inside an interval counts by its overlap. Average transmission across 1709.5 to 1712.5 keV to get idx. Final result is 4.67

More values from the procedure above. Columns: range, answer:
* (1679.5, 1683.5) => 4.12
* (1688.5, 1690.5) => 4.1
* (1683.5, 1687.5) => 4.07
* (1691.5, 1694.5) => 3.86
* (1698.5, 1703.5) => 3.99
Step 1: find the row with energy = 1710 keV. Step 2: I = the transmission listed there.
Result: 4.591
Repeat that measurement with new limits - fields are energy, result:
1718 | 5.152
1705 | 4.453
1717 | 4.937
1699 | 3.908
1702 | 4.086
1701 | 3.997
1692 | 3.923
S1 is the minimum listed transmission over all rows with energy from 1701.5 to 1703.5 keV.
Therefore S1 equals 4.086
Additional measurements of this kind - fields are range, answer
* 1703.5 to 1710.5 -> 4.32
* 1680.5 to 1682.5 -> 4.026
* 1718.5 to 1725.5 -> 5.16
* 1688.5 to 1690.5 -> 4.066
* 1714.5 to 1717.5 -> 4.741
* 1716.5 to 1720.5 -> 4.937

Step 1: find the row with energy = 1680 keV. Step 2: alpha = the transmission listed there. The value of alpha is 4.248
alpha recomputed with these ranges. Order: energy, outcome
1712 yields 4.693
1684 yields 4.019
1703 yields 4.157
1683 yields 4.142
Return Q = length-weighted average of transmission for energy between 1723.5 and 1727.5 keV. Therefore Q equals 5.26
